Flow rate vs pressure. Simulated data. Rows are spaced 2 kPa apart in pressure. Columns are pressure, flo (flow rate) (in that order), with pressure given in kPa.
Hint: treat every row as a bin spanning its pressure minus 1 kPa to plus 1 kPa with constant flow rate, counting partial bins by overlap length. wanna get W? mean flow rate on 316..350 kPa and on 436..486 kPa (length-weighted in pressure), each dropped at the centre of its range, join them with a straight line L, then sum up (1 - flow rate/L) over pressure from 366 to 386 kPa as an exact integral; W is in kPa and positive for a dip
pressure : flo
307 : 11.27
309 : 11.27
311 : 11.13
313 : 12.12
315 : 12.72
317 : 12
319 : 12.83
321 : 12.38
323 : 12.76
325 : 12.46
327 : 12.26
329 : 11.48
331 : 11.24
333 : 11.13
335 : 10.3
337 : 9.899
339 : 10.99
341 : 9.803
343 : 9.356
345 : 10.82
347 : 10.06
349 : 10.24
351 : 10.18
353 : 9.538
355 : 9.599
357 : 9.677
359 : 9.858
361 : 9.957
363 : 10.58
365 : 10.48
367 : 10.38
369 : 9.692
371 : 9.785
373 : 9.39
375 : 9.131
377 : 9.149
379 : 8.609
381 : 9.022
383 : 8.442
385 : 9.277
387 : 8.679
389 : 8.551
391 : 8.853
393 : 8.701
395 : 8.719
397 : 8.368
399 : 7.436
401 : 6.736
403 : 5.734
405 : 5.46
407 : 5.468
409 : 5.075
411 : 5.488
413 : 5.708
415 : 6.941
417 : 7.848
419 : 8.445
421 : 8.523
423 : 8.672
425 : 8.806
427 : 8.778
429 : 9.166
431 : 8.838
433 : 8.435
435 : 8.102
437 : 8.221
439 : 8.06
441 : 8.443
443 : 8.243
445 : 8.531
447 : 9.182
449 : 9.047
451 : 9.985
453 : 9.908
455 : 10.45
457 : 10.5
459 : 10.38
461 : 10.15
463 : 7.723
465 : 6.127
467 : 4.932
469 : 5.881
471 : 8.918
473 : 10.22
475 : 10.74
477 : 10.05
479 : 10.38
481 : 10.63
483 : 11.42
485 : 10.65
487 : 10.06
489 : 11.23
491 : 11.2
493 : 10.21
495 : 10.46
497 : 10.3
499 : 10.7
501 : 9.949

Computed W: 2.3 kPa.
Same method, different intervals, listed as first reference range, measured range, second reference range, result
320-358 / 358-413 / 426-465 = 9.1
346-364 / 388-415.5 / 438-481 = 7.5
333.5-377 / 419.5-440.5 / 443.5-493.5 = 2.4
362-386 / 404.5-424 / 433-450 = 4.6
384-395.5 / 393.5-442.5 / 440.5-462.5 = 8.4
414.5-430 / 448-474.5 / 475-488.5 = 2.7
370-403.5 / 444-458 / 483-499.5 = 0.3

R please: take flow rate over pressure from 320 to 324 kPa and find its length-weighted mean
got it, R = 12.6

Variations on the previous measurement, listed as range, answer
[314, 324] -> 12.5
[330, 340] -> 10.7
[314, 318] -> 12.4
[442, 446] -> 8.39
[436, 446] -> 8.3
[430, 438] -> 8.4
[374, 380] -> 8.96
